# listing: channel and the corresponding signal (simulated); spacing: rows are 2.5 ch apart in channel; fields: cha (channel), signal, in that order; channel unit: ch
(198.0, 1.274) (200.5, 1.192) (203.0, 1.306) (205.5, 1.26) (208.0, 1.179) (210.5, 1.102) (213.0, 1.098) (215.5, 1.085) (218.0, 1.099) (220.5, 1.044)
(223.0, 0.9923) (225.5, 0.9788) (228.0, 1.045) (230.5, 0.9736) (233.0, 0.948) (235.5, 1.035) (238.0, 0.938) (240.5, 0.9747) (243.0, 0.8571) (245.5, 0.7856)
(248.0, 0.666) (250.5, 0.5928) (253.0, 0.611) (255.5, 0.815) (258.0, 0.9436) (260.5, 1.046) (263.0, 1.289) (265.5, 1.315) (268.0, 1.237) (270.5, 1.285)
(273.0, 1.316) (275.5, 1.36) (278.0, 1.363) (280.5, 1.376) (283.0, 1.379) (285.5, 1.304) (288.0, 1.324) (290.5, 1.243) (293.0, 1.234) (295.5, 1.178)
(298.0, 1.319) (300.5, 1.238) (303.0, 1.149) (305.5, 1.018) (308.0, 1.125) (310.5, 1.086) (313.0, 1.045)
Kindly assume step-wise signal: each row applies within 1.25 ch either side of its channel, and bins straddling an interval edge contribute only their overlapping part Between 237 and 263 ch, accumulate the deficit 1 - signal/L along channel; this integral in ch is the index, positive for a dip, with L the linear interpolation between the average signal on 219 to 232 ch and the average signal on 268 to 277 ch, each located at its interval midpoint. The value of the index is 7.2 ch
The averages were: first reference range 1.01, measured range 0.844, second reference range 1.31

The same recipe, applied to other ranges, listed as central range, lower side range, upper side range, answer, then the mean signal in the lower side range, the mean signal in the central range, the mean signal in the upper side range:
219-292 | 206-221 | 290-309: 5.1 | 1.11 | 1.07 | 1.19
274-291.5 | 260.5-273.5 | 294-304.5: -1.4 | 1.26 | 1.34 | 1.22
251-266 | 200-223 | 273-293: 3.6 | 1.14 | 0.967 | 1.33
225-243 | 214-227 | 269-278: 2.2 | 1.04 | 0.976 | 1.32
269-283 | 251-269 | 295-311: -3.6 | 1.02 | 1.34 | 1.16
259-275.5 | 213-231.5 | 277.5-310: -1.2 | 1.04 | 1.25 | 1.24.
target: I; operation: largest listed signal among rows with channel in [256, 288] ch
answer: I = 1.379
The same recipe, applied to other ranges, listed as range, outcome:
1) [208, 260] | 1.179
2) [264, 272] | 1.315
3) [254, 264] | 1.289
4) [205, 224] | 1.26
